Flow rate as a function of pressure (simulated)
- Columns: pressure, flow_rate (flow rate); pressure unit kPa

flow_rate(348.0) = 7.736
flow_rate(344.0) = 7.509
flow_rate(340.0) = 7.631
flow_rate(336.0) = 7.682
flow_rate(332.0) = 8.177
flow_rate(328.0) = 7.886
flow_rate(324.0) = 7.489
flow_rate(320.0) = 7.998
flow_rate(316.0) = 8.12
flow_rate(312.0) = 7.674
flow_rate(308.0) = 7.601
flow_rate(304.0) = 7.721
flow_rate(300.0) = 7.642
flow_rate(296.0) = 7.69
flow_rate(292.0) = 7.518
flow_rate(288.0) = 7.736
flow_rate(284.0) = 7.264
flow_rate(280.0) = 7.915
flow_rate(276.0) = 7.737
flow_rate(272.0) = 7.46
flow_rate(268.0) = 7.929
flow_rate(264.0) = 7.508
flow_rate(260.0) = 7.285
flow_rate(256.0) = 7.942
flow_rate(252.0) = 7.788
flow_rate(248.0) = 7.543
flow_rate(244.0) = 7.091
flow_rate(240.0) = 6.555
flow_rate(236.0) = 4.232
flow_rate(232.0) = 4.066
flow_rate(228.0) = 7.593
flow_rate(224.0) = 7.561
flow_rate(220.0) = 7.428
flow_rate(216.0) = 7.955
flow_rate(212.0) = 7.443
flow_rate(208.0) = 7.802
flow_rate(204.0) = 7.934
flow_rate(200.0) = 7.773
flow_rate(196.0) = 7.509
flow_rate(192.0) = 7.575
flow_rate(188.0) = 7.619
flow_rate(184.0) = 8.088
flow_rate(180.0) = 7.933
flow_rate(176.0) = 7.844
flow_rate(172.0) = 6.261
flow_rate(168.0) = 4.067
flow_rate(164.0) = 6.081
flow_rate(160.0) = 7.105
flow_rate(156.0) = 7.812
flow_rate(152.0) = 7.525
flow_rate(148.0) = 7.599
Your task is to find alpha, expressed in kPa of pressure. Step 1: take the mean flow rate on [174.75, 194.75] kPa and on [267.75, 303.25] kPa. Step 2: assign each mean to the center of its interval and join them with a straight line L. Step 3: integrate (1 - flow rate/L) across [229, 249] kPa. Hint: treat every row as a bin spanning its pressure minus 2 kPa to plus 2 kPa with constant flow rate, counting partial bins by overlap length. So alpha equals 4.7 kPa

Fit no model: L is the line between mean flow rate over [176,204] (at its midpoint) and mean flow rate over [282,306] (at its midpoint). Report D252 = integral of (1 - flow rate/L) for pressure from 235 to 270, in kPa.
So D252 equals 2.2 kPa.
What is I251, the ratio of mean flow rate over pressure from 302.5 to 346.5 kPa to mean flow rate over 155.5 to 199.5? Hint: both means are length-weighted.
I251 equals 1.10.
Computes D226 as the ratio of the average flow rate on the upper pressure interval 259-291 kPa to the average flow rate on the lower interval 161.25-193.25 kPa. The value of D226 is 1.10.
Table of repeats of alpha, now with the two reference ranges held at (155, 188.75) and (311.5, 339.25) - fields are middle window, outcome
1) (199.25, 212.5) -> -1.2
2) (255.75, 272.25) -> -0.3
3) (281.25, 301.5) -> 0.2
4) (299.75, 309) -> 0.1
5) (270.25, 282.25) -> -0.2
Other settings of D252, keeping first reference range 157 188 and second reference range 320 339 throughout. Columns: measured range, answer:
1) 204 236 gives 0.66 kPa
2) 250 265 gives -0.53 kPa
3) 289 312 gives 0.00 kPa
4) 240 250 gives 0.19 kPa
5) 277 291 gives -0.18 kPa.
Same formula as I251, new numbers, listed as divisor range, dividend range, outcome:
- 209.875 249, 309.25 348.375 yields 1.16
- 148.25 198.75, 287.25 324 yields 1.08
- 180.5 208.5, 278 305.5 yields 0.98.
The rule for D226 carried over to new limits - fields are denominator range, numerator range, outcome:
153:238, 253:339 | 1.10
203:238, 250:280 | 1.12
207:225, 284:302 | 1.00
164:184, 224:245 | 0.91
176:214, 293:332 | 1.00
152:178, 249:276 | 1.16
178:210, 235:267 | 0.91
